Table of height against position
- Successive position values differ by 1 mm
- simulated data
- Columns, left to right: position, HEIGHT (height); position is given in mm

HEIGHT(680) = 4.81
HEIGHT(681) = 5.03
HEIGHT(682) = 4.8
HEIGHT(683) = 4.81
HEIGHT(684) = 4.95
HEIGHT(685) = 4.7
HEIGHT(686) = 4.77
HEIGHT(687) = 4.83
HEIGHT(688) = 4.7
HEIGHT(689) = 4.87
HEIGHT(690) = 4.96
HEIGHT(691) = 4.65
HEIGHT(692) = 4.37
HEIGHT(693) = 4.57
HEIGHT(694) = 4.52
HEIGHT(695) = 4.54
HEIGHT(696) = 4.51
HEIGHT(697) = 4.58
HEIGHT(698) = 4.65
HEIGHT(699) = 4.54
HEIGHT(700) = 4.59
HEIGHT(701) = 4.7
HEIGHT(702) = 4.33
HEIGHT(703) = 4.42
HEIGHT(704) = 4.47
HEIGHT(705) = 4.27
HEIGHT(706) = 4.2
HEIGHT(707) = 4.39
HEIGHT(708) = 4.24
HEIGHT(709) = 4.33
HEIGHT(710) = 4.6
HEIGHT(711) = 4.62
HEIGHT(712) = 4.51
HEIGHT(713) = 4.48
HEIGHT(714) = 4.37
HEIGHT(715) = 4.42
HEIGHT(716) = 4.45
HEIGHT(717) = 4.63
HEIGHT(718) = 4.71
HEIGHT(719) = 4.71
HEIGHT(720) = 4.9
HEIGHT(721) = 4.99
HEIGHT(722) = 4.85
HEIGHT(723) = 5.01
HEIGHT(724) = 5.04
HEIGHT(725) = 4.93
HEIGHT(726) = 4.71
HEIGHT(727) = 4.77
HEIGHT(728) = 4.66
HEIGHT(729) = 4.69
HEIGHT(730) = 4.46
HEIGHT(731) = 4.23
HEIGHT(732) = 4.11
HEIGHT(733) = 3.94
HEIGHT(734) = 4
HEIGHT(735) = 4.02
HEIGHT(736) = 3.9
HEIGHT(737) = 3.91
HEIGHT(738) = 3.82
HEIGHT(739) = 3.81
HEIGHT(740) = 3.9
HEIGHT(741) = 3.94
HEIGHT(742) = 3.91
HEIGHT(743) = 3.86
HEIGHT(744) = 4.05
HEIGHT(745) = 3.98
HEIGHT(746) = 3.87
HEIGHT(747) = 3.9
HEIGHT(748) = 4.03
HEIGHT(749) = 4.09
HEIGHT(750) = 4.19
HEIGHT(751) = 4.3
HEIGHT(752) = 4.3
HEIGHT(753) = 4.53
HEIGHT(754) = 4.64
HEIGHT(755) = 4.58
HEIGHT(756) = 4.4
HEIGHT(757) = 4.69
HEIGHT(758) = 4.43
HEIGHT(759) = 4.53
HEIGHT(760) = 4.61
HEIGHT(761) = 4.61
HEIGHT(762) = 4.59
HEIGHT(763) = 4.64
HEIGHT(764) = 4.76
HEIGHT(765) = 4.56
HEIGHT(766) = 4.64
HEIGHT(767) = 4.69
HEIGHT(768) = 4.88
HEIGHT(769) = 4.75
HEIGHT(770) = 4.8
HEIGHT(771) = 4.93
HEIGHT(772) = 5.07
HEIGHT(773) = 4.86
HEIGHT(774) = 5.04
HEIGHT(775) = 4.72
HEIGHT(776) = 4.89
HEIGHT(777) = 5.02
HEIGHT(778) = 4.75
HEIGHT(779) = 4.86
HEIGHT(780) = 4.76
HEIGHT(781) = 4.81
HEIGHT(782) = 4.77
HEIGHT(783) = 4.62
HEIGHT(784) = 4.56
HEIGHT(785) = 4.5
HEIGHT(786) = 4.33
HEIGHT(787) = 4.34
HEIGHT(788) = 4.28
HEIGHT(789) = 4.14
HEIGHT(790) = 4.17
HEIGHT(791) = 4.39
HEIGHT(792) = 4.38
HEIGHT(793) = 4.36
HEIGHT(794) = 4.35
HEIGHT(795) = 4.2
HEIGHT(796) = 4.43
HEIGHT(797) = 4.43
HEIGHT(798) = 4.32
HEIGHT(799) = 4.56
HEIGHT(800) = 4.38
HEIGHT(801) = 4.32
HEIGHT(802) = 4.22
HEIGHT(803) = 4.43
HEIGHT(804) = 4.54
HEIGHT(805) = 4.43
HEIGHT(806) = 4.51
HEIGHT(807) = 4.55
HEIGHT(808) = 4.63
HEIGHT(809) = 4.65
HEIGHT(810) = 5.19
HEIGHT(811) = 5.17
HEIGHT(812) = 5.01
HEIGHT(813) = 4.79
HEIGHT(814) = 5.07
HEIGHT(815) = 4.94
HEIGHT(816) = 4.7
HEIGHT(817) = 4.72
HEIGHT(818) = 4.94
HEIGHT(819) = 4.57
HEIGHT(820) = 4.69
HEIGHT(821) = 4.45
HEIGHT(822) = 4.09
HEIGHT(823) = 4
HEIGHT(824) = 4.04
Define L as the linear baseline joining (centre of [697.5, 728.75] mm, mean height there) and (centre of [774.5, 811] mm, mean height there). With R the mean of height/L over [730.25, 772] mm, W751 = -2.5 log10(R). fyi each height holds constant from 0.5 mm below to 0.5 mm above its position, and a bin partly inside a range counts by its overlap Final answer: 0.062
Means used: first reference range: 4.6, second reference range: 4.53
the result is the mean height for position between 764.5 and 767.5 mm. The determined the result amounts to 4.63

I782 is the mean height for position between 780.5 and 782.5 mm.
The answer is 4.79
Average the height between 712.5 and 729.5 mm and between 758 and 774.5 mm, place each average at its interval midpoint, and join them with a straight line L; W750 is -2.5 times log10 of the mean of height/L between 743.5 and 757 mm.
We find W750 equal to 0.120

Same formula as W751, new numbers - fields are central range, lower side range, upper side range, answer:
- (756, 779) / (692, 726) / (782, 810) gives -0.063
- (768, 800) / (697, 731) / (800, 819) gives 0.018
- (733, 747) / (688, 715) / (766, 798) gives 0.164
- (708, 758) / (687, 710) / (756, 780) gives 0.066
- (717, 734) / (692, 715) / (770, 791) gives -0.029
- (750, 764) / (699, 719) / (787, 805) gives -0.029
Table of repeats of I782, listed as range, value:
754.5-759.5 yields 4.53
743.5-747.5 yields 3.95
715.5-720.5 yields 4.68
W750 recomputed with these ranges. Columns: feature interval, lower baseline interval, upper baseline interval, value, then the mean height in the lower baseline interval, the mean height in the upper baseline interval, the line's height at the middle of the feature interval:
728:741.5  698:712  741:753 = 0.03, 4.45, 4.06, 4.17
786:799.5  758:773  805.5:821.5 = 0.10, 4.71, 4.79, 4.75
